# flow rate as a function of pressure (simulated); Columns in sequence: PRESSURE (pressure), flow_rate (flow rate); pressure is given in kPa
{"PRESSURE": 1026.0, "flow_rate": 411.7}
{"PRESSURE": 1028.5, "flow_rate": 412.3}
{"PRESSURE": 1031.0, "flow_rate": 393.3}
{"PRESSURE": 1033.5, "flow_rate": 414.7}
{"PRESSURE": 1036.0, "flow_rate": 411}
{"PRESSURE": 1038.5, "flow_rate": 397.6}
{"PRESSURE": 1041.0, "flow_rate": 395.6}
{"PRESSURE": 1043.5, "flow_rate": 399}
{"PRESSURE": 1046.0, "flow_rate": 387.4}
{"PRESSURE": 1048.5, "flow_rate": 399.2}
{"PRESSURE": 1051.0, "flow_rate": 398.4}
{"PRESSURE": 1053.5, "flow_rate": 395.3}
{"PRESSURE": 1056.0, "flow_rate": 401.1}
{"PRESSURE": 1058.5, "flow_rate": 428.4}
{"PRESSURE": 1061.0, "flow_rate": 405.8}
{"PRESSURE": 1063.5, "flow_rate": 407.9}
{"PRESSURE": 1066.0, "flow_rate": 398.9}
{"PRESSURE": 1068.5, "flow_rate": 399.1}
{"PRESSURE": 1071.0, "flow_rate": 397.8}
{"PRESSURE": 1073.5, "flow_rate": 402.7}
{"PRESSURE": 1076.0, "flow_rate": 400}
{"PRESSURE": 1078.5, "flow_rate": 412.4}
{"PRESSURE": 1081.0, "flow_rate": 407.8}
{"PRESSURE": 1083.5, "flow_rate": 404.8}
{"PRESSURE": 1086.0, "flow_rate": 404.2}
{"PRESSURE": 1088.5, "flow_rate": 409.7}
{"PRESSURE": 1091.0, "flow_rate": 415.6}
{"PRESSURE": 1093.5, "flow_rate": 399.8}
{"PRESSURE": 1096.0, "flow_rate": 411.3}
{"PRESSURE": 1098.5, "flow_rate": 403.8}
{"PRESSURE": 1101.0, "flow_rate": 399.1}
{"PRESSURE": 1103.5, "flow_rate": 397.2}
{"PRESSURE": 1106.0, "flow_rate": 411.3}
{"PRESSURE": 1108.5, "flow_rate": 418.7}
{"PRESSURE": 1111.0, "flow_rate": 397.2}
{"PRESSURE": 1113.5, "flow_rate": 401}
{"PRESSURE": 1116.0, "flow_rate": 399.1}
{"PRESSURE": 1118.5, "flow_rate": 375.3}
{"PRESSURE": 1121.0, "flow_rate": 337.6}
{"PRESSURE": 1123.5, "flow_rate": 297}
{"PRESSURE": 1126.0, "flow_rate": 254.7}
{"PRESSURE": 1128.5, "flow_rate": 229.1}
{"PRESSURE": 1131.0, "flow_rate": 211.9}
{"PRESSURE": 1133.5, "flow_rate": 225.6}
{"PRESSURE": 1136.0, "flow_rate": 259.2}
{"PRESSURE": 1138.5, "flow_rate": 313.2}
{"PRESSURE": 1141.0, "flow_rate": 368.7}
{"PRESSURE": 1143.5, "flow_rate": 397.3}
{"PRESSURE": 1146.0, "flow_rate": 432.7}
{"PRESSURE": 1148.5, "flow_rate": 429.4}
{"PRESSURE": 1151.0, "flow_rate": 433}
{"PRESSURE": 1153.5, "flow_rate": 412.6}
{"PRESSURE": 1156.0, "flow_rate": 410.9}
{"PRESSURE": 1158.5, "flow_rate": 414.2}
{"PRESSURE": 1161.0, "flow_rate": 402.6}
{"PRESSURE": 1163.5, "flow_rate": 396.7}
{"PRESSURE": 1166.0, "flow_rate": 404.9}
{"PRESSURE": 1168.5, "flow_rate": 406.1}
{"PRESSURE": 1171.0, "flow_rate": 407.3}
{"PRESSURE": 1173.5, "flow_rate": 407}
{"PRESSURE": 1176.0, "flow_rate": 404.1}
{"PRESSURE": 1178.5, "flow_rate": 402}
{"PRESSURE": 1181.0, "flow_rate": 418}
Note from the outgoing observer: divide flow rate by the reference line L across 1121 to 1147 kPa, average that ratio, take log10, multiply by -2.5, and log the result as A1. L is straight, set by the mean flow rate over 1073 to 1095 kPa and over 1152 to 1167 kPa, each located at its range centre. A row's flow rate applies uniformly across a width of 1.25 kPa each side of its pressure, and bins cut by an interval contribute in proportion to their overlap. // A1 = 0.333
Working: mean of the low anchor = 407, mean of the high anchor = 407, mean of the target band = 300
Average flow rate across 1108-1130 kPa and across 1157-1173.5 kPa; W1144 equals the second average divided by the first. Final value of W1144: 1.19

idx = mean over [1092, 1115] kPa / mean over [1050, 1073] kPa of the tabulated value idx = 1.00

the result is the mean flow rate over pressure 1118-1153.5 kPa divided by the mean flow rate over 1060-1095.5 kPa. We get 0.81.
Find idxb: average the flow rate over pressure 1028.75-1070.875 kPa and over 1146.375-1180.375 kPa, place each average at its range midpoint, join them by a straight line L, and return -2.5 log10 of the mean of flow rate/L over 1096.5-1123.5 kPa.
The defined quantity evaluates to 0.05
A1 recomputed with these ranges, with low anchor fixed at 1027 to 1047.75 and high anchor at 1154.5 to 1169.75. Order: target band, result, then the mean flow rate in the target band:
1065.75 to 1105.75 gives 0.00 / 404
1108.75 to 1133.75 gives 0.25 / 321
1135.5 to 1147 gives 0.13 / 359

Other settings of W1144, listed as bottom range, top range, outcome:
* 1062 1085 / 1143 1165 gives 1.03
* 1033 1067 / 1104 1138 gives 0.81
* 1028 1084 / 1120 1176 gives 0.89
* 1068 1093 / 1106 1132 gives 0.83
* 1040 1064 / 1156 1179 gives 1.01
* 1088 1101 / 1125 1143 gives 0.67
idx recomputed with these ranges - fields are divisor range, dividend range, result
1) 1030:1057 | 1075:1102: 1.02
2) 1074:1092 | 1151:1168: 1.00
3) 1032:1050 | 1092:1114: 1.01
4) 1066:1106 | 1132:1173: 0.94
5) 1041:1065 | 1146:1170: 1.03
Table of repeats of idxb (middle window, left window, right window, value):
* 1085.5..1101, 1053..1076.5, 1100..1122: -0.03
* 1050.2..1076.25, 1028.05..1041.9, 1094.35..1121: 0.00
